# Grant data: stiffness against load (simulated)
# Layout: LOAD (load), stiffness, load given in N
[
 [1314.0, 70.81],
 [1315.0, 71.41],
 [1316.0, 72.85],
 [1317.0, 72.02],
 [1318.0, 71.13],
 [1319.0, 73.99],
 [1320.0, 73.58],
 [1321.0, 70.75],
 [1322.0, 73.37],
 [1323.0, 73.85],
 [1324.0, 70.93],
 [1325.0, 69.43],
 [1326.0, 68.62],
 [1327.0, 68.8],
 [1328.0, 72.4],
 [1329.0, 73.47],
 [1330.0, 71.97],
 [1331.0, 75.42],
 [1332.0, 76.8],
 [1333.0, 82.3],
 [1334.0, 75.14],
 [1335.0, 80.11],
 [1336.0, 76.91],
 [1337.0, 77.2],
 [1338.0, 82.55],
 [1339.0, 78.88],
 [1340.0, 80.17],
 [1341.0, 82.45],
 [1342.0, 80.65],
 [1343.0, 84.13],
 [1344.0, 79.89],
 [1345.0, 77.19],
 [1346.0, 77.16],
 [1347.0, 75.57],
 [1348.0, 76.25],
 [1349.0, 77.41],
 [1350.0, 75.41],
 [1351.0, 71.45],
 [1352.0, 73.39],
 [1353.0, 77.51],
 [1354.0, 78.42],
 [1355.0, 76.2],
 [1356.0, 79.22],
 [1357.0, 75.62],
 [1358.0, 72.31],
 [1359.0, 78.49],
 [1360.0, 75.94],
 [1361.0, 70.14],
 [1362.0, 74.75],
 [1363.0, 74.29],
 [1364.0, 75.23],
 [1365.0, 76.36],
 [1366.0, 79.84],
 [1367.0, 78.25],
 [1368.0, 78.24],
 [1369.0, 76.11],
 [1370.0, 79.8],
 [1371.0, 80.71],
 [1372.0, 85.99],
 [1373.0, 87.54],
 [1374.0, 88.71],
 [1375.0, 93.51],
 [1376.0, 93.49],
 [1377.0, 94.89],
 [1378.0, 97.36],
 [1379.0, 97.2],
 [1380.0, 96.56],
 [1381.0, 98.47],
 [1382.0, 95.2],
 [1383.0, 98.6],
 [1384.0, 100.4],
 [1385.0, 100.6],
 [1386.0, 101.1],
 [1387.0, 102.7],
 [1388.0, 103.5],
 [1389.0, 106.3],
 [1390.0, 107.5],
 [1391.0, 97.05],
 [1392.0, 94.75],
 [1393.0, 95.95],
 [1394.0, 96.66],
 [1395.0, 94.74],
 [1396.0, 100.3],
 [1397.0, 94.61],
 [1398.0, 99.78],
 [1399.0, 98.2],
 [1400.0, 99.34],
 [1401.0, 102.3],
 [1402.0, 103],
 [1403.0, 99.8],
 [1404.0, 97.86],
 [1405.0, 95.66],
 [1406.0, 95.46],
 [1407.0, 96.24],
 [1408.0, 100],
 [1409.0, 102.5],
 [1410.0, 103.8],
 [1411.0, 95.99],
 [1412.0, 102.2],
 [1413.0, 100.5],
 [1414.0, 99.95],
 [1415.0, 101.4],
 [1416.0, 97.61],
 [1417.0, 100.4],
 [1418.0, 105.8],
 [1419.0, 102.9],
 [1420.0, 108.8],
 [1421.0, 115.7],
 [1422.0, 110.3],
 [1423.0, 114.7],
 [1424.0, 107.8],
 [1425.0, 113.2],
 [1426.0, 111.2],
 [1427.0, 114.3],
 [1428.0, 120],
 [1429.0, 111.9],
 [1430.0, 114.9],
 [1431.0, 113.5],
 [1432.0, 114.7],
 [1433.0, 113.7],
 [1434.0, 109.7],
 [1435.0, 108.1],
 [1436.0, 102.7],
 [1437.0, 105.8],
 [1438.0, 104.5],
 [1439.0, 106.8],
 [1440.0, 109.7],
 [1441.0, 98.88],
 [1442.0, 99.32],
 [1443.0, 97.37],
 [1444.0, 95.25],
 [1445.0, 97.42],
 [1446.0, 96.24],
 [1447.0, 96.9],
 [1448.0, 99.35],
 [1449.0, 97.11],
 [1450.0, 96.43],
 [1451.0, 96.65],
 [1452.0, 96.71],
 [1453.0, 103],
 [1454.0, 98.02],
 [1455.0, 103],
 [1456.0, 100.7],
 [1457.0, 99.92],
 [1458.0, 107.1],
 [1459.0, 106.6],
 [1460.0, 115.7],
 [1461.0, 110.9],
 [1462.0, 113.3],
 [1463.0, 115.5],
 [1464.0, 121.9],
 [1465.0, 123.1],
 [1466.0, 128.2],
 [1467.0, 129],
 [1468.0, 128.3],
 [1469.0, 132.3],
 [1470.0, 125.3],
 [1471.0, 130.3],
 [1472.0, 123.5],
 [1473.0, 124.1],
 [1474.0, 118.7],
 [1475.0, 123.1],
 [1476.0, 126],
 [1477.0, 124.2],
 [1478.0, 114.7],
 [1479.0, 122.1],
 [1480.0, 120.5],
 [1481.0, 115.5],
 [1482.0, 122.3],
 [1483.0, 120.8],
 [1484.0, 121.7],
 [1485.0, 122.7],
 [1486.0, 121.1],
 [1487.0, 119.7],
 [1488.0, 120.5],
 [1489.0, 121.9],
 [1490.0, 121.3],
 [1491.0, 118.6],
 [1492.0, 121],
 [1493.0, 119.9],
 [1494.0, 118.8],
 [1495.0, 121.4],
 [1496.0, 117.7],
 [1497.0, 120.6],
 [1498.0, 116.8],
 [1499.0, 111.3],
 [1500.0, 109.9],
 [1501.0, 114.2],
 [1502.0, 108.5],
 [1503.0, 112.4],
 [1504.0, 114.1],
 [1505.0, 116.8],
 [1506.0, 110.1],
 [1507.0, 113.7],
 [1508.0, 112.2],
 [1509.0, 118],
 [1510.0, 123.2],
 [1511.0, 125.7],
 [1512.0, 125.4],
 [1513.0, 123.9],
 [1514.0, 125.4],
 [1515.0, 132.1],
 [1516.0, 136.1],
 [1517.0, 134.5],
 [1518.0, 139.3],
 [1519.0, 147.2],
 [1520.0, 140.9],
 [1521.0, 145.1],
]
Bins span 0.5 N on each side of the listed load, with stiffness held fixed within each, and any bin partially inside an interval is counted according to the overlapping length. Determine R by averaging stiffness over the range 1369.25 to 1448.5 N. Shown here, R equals 101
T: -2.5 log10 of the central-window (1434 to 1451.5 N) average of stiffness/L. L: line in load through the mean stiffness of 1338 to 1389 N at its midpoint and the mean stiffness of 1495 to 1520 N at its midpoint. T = 0.04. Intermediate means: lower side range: 83.9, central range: 101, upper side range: 122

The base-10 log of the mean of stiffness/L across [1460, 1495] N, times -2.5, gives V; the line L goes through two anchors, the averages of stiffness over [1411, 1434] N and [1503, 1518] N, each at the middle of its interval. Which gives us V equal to -0.04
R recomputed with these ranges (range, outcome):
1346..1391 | 85.4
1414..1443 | 108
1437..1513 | 114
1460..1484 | 122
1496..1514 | 117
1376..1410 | 98.9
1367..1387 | 91.7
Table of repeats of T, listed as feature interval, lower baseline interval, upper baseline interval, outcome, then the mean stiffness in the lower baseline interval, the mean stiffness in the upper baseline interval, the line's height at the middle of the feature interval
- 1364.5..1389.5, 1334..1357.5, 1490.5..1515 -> -0.07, 77.9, 118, 85.9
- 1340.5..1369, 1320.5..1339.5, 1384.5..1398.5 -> 0.10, 74.7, 99.7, 84.7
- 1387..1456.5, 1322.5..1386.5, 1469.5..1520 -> -0.03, 80.8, 122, 100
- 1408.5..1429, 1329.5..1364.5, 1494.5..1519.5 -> -0.10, 77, 121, 96.9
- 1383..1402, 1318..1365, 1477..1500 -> -0.10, 75.7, 119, 90.9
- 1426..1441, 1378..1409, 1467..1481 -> 0.01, 99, 124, 111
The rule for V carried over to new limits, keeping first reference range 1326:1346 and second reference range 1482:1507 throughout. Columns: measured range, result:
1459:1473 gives -0.11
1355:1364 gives 0.11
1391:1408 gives -0.05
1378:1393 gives -0.11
